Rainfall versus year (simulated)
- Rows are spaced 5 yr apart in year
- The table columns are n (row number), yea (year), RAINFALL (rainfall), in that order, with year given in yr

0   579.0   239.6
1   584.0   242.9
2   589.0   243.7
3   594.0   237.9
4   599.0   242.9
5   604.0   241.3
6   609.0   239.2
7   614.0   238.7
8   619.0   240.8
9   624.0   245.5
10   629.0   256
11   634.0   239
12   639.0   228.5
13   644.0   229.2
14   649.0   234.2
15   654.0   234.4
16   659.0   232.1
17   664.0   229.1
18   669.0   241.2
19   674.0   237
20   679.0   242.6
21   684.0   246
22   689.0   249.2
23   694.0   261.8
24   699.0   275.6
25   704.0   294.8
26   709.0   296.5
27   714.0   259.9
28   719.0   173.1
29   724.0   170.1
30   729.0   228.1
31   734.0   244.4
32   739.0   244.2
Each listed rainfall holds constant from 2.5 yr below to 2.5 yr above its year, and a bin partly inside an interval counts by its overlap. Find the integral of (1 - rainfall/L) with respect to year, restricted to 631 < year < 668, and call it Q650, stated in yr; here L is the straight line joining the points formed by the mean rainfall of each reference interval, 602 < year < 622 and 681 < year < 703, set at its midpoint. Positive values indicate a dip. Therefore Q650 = 2.45 yr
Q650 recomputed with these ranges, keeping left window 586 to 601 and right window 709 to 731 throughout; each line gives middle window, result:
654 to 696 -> -2.9 yr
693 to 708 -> -4.1 yr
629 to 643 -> -0.2 yr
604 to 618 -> -0.1 yr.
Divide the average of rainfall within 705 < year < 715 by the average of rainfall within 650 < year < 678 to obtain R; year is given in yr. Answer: 1.21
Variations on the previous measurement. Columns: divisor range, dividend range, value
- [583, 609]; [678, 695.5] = 1.03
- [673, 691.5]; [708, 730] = 0.90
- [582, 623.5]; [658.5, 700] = 1.02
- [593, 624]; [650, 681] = 0.98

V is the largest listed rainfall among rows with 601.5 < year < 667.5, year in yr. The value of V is 256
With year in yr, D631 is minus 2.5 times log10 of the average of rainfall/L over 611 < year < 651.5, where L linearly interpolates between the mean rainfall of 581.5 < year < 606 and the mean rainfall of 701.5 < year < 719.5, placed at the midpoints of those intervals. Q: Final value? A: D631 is 0.05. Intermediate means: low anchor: 242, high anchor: 265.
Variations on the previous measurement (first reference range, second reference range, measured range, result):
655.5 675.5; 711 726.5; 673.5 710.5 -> -0.20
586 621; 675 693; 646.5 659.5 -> 0.05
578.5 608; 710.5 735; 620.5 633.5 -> -0.06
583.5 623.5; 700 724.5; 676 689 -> 0.00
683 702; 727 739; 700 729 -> 0.04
